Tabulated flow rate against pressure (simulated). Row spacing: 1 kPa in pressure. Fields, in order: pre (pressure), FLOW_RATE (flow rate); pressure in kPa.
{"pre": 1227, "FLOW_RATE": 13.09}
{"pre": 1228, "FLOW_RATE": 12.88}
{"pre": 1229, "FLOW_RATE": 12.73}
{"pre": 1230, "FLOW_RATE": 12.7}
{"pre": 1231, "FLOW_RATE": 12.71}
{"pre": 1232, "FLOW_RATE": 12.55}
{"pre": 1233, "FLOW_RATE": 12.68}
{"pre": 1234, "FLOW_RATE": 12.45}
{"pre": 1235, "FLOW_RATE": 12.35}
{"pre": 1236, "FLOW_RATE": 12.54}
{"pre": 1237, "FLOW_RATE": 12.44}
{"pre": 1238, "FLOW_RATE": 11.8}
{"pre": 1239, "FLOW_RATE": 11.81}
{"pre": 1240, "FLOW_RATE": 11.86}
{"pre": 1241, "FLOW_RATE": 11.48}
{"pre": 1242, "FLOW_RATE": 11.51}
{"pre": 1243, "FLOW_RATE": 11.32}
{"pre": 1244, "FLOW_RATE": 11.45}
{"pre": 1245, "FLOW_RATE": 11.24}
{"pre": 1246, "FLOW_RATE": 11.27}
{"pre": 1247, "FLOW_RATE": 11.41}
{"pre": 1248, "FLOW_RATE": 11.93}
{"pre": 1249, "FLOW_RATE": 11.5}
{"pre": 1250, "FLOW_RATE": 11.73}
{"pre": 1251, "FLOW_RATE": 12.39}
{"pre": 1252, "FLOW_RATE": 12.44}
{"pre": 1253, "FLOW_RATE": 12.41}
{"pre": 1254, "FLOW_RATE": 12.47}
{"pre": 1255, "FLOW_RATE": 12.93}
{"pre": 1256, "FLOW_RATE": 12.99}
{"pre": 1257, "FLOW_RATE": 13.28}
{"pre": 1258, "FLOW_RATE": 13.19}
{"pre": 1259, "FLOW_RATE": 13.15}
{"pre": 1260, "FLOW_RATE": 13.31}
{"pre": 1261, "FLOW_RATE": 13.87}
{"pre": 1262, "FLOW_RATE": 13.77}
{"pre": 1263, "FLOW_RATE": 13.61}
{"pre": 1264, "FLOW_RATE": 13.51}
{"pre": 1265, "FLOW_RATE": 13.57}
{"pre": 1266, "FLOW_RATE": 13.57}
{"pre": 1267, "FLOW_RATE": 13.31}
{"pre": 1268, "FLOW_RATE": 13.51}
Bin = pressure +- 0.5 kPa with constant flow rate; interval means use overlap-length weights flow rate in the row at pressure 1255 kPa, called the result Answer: 12.93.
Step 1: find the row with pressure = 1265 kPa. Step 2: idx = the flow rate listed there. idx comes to 13.57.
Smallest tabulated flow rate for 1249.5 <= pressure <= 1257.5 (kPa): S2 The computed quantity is 11.73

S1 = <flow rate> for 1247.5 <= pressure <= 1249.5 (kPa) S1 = 11.7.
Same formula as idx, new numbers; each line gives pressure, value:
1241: 11.48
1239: 11.81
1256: 12.99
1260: 13.31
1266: 13.57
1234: 12.45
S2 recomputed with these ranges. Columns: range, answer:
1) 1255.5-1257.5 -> 12.99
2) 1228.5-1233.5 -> 12.55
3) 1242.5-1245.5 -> 11.24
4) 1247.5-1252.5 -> 11.5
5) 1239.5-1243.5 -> 11.32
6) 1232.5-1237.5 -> 12.35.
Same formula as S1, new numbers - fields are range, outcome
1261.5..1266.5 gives 13.6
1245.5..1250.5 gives 11.6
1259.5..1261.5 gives 13.6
